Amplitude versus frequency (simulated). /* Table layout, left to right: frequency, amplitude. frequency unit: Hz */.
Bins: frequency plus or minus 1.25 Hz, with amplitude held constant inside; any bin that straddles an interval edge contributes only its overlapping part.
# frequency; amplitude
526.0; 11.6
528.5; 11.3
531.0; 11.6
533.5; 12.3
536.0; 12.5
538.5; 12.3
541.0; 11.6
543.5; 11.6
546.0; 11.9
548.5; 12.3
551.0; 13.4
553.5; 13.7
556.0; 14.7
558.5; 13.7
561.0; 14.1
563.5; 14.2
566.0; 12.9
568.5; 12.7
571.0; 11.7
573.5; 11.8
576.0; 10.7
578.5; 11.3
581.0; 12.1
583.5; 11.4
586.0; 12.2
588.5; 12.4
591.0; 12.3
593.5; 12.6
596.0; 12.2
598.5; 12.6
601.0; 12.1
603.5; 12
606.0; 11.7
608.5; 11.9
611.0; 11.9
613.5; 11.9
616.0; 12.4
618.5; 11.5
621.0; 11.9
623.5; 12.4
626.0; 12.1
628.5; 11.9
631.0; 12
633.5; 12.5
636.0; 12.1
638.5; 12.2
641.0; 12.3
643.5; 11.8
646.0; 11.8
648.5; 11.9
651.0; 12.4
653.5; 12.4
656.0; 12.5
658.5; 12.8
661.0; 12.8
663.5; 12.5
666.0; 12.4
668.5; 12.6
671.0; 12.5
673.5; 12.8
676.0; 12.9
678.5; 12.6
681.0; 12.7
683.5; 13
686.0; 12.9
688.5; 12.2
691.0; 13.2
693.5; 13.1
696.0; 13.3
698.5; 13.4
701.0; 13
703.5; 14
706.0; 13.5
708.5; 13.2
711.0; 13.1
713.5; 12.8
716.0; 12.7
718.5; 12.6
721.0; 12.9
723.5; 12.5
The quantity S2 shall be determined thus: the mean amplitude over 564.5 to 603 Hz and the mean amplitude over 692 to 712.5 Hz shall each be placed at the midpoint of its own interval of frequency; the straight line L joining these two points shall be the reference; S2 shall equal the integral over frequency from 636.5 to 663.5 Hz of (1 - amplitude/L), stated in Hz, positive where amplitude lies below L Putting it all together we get 1.0 Hz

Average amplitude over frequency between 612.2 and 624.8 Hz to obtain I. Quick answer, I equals 12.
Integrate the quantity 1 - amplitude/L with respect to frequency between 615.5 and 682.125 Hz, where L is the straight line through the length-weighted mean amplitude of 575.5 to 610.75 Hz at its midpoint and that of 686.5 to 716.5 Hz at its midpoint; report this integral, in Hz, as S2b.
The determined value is 1.4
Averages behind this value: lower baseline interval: 12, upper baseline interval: 13.1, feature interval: 12.3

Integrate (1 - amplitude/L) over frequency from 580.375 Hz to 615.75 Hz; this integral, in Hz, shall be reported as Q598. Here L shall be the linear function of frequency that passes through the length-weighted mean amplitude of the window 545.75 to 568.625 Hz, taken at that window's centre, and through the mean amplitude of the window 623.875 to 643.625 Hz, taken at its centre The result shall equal 1.81 Hz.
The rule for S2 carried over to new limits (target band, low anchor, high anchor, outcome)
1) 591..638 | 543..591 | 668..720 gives 2.29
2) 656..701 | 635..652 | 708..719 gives -1.19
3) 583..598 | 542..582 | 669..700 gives 0.56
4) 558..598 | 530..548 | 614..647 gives -1.17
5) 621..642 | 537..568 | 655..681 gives 0.98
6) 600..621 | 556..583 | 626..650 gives 0.60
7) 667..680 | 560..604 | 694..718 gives 0.29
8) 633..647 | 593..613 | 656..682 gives 0.35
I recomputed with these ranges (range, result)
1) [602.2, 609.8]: 11.9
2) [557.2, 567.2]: 13.7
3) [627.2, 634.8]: 12.1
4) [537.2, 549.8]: 11.9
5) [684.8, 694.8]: 12.9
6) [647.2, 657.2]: 12.3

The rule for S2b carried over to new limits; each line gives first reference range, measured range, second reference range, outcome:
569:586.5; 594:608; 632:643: -0.3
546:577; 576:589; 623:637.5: 1.0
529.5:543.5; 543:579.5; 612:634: -2.2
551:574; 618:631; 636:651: 0.4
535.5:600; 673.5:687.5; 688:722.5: 0.2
